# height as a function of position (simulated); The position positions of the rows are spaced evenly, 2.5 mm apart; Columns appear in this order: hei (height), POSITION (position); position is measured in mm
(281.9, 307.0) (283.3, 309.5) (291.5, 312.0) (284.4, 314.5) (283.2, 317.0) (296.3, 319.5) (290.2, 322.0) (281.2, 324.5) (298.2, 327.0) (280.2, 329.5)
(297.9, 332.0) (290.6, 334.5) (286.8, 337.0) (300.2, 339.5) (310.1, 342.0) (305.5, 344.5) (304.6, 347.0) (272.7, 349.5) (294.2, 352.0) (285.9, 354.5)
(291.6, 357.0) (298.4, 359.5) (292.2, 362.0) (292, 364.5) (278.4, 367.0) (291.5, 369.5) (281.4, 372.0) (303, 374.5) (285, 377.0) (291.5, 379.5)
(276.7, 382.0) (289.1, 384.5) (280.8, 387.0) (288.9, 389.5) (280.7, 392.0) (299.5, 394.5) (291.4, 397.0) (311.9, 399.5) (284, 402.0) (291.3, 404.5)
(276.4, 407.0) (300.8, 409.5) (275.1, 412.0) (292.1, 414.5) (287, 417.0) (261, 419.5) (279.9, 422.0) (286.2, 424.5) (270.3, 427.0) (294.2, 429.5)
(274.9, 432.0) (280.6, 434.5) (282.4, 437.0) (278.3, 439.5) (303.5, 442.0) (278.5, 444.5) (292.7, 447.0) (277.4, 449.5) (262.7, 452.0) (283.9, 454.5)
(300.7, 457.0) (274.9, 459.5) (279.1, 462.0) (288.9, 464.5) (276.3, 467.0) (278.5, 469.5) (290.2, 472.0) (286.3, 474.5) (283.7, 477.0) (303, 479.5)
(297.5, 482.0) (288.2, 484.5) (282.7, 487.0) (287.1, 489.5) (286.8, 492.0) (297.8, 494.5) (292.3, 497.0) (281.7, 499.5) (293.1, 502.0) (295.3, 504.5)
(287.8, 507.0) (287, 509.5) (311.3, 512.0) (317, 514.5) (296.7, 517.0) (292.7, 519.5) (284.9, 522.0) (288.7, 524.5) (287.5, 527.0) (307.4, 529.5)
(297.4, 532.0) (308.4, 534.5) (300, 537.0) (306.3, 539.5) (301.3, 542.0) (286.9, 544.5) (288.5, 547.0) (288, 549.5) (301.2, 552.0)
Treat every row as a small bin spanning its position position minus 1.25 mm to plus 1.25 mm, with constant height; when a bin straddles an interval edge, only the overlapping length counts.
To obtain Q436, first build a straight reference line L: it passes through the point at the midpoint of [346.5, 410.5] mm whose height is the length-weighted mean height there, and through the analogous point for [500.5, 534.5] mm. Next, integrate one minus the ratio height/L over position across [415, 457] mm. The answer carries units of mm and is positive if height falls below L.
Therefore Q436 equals 1.5 mm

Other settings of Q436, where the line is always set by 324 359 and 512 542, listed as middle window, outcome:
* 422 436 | 0.7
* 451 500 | 1.9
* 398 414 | 0.3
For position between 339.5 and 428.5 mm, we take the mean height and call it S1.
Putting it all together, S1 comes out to 289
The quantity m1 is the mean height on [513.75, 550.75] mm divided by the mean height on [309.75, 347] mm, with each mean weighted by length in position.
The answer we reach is 1.0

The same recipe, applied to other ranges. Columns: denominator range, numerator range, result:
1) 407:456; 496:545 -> 1.05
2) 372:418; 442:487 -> 0.99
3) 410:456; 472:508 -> 1.03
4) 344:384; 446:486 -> 0.98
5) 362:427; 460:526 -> 1.01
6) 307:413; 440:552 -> 1.00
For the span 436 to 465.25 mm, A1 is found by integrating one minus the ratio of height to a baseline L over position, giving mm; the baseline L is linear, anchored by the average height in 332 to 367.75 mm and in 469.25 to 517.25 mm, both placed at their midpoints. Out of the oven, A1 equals 0.9 mm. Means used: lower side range 293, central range 284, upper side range 292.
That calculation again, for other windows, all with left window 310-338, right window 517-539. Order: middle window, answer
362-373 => 0.15 mm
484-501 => 0.40 mm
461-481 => 0.56 mm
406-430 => 0.85 mm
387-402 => -0.05 mm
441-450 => 0.15 mm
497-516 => -0.03 mm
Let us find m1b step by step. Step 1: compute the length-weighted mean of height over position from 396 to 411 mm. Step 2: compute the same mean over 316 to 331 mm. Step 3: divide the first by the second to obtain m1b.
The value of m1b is 1.0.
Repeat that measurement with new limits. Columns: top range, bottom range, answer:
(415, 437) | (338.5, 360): 0.95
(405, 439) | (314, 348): 0.96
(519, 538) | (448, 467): 1.05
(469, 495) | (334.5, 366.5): 0.98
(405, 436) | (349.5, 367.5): 0.97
